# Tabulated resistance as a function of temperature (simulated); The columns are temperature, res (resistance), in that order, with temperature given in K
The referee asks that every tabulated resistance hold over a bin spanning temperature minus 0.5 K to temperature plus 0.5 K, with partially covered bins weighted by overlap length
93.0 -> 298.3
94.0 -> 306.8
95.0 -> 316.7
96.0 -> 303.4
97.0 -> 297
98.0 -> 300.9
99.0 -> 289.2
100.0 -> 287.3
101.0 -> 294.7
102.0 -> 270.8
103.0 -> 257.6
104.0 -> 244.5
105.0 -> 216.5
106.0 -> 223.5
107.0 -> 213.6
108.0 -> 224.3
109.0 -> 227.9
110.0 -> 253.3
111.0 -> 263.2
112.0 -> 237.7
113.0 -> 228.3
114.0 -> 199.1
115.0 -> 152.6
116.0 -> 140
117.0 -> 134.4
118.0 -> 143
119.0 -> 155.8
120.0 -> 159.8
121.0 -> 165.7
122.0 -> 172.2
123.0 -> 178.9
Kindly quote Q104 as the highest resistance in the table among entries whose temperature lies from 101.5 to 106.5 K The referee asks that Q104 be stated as 270.8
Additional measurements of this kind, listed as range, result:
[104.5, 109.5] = 227.9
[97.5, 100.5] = 300.9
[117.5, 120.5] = 159.8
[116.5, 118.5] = 143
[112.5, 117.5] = 228.3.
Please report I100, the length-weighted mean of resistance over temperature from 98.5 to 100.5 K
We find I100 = 288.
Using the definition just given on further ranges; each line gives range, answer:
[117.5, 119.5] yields 149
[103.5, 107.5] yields 225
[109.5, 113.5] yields 246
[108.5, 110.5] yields 241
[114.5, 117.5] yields 142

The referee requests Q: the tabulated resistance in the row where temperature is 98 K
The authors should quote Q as 300.9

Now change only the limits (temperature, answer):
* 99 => 289.2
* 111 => 263.2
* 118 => 143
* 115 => 152.6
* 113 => 228.3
